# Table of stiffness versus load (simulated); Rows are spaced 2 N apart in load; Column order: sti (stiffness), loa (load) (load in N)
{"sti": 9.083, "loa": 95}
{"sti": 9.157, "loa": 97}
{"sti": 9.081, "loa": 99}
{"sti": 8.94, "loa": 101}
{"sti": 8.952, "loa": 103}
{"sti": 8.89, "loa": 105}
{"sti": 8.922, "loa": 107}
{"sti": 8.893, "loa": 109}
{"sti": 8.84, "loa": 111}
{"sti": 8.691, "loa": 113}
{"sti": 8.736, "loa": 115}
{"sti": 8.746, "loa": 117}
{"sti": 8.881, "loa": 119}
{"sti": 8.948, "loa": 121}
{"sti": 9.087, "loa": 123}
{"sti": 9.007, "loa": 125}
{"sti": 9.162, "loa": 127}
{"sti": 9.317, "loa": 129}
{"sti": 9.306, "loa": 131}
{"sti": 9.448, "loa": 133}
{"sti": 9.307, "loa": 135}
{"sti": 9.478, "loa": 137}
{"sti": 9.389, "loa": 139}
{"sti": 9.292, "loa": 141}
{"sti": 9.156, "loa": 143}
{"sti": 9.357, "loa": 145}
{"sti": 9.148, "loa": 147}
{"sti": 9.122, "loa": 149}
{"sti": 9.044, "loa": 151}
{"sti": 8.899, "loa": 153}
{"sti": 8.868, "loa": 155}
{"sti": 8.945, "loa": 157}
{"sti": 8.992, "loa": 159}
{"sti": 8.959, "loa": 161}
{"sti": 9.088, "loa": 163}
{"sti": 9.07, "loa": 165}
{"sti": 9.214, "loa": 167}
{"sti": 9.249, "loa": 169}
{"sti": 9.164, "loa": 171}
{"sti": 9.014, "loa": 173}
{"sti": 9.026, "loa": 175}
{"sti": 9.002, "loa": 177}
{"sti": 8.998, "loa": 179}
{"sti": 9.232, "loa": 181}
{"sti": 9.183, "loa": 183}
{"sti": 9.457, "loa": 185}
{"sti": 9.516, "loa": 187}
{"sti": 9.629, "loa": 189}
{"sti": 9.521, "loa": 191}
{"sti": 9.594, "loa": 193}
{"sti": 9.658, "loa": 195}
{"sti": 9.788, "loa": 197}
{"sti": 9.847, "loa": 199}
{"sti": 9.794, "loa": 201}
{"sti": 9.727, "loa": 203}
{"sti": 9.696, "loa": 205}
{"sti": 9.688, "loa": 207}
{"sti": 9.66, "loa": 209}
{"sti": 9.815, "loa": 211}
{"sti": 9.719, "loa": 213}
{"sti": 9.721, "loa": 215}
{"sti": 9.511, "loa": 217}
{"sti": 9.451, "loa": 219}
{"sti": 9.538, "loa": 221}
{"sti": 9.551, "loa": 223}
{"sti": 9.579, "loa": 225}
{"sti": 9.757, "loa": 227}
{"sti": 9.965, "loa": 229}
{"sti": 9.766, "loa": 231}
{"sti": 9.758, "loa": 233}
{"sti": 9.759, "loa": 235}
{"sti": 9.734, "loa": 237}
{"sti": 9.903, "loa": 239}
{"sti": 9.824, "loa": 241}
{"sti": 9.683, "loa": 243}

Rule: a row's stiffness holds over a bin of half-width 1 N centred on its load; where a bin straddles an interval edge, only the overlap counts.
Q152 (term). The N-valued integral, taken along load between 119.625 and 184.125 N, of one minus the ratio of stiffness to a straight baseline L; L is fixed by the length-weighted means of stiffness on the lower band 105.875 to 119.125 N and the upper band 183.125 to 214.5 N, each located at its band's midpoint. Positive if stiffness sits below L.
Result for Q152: 0.4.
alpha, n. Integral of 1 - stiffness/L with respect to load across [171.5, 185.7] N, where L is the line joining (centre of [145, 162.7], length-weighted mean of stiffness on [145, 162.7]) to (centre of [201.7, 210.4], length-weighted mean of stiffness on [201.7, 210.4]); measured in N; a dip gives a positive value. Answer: 0.3 N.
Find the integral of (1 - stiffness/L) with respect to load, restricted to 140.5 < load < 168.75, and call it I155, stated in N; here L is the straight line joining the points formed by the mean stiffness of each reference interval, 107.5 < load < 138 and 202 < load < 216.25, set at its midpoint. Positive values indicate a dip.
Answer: 0.7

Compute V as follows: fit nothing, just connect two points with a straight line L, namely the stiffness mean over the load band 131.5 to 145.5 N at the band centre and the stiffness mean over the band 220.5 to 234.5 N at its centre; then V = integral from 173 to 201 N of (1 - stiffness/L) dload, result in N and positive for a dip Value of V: 0.4 N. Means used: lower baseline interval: 9.34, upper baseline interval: 9.71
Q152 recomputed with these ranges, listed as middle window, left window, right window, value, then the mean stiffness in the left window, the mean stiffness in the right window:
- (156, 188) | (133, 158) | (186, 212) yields 1.01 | 9.18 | 9.69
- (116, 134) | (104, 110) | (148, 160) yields -0.34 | 8.9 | 8.98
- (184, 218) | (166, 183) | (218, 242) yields -0.96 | 9.12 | 9.72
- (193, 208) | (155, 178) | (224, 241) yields -0.48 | 9.06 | 9.78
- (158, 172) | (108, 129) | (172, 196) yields 0.15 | 8.92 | 9.32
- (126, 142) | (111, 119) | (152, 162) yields -0.91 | 8.76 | 8.93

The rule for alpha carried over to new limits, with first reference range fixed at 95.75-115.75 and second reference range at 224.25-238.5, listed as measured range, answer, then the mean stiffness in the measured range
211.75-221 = 0.1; 9.6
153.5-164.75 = 0.4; 8.97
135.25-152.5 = -0.1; 9.24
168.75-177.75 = 0.3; 9.08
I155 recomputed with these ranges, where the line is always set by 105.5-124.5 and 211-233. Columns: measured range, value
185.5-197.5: -0.21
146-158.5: 0.19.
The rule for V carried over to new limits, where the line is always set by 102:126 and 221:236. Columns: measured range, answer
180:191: 0.0 N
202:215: -0.2 N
